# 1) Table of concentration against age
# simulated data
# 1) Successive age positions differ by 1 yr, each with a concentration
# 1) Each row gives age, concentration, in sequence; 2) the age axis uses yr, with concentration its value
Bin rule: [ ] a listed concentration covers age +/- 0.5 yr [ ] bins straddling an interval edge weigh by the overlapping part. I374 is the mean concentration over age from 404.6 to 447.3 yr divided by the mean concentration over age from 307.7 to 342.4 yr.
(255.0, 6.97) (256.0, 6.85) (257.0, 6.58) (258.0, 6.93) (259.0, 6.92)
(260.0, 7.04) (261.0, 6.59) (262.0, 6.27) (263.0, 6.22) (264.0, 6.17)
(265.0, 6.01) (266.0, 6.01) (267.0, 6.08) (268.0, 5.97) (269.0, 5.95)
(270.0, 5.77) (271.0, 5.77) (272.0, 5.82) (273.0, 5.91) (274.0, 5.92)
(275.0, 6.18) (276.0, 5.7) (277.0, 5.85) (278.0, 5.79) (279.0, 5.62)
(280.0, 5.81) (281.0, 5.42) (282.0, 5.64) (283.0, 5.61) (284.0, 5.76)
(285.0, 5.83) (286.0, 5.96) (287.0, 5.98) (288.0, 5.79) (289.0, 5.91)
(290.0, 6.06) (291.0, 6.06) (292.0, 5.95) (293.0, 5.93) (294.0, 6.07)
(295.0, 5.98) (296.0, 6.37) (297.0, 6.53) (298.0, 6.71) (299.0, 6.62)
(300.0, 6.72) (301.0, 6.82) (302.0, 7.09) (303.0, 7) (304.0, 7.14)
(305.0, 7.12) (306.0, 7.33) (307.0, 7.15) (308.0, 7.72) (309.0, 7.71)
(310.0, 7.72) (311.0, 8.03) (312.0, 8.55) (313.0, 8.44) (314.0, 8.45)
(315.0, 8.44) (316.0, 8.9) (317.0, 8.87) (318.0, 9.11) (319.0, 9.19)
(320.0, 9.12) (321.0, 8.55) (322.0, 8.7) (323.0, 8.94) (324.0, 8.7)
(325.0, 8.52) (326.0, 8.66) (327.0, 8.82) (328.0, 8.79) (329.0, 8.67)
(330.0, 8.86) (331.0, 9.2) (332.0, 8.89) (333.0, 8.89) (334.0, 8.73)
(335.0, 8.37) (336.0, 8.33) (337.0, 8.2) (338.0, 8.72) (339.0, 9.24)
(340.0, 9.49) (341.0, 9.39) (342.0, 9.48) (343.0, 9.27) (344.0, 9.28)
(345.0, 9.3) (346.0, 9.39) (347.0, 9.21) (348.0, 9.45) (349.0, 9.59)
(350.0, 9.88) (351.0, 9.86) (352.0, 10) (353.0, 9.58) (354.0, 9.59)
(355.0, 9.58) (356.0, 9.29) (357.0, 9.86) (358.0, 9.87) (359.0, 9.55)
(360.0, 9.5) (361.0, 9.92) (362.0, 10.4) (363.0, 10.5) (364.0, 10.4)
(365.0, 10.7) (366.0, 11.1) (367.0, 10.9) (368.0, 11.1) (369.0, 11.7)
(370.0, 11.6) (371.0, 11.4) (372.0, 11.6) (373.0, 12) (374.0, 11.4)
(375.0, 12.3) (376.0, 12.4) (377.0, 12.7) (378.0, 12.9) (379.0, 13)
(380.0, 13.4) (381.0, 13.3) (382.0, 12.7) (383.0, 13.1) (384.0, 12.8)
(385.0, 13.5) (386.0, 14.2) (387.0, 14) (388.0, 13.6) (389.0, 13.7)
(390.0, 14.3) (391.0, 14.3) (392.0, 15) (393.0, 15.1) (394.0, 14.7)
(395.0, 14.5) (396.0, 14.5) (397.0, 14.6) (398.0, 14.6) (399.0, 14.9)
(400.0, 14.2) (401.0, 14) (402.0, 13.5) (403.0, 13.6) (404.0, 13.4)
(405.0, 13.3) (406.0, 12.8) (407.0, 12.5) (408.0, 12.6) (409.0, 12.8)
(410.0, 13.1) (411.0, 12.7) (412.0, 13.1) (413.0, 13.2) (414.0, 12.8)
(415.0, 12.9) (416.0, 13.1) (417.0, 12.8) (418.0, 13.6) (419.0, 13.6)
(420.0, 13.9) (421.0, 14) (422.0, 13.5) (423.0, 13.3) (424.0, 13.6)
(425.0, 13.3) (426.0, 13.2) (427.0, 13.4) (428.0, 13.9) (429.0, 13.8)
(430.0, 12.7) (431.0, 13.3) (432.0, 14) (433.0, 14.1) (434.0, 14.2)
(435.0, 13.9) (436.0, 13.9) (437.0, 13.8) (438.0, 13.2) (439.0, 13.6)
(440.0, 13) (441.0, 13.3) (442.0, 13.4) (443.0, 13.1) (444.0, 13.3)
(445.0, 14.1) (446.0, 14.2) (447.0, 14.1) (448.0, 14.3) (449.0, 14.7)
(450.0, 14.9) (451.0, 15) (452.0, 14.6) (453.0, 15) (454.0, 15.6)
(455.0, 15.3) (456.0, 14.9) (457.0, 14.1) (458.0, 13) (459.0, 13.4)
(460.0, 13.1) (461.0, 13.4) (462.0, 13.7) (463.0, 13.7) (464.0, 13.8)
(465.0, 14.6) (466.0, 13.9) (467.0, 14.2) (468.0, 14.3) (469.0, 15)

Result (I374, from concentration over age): 1.5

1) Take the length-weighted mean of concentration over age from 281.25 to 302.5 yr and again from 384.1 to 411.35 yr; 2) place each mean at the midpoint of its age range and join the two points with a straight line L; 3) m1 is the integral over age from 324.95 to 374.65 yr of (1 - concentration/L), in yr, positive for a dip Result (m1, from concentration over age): 2.93 yr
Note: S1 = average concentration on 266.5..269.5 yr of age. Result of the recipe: 6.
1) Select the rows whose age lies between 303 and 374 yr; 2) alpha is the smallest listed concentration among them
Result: 7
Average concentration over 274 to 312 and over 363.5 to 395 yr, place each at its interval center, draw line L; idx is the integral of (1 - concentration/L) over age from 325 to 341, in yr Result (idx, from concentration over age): 0.9 yr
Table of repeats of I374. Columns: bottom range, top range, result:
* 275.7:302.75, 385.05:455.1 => 2.27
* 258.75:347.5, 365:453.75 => 1.82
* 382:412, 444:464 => 1.03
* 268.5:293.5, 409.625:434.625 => 2.30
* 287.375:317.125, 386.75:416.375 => 1.94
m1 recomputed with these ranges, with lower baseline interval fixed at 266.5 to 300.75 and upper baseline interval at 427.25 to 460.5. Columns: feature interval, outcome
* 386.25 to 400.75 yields -3.8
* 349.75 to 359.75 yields -0.2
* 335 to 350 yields -0.4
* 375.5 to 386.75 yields -2.4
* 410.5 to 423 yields -0.7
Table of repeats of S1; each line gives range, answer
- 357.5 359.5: 9.71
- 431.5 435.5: 14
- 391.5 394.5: 14.9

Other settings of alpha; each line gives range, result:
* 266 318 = 5.42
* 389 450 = 12.5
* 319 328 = 8.52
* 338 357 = 8.72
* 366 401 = 10.9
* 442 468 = 13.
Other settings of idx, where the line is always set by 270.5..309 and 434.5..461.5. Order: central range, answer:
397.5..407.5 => -1.6 yr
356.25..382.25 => -3.0 yr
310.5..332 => -2.6 yr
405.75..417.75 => -0.6 yr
